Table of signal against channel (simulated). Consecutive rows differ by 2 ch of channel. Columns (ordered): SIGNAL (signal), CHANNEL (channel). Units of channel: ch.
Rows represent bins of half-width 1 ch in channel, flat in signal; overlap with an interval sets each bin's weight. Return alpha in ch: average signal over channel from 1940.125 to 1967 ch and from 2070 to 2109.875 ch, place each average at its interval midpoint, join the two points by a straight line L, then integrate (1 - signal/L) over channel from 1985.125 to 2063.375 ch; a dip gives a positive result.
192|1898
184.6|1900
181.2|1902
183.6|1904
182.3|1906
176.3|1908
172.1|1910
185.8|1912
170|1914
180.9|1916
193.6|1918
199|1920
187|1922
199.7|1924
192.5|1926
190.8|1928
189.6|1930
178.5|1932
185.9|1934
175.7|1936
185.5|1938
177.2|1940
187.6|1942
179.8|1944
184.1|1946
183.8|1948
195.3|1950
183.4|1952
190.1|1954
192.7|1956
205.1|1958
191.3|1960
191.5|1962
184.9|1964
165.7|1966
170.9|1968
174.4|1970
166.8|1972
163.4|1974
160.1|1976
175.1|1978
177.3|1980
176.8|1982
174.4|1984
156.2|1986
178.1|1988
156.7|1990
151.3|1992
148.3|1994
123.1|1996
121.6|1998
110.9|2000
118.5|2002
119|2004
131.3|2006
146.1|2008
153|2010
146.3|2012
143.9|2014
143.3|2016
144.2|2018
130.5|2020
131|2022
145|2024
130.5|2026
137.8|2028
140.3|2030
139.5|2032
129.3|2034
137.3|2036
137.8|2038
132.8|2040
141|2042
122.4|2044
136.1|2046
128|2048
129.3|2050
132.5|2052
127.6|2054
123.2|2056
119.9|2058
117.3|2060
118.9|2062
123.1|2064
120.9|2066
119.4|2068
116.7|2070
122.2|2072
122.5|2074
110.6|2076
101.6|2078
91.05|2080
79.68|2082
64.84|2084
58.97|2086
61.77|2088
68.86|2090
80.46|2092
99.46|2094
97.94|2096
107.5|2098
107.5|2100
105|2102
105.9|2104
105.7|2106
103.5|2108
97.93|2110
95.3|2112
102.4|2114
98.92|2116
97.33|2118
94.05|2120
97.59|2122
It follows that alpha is 1.8 ch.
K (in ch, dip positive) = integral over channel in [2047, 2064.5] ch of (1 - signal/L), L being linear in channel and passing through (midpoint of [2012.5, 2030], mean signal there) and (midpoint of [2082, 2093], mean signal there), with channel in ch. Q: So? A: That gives -3.9 ch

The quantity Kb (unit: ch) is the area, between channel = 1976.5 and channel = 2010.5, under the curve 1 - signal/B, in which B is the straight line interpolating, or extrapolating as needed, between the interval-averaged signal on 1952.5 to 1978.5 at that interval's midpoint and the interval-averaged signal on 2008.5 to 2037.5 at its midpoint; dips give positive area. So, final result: 2.61 ch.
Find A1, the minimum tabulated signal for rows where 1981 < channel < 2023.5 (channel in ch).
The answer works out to 110.9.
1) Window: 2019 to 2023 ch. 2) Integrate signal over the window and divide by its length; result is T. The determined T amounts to 131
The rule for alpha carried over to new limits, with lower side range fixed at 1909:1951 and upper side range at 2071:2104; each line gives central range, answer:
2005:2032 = -1.4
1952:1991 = -3.7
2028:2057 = -3.3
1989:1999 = 0.5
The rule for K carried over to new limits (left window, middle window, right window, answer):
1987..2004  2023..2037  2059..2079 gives -1.0 ch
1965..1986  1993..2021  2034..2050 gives 3.3 ch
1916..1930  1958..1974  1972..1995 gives -0.5 ch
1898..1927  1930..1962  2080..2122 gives -3.5 ch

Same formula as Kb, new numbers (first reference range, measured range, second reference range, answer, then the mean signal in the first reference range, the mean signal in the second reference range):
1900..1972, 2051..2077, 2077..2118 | -2.37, 185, 91.9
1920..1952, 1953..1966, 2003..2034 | -1.33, 187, 138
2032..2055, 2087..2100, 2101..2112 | 2.51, 133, 103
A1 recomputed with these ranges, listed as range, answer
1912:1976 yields 160.1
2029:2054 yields 122.4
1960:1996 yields 123.1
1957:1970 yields 165.7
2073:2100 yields 58.97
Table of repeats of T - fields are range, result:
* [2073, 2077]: 117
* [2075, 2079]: 106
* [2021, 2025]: 138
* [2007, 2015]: 147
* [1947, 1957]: 189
